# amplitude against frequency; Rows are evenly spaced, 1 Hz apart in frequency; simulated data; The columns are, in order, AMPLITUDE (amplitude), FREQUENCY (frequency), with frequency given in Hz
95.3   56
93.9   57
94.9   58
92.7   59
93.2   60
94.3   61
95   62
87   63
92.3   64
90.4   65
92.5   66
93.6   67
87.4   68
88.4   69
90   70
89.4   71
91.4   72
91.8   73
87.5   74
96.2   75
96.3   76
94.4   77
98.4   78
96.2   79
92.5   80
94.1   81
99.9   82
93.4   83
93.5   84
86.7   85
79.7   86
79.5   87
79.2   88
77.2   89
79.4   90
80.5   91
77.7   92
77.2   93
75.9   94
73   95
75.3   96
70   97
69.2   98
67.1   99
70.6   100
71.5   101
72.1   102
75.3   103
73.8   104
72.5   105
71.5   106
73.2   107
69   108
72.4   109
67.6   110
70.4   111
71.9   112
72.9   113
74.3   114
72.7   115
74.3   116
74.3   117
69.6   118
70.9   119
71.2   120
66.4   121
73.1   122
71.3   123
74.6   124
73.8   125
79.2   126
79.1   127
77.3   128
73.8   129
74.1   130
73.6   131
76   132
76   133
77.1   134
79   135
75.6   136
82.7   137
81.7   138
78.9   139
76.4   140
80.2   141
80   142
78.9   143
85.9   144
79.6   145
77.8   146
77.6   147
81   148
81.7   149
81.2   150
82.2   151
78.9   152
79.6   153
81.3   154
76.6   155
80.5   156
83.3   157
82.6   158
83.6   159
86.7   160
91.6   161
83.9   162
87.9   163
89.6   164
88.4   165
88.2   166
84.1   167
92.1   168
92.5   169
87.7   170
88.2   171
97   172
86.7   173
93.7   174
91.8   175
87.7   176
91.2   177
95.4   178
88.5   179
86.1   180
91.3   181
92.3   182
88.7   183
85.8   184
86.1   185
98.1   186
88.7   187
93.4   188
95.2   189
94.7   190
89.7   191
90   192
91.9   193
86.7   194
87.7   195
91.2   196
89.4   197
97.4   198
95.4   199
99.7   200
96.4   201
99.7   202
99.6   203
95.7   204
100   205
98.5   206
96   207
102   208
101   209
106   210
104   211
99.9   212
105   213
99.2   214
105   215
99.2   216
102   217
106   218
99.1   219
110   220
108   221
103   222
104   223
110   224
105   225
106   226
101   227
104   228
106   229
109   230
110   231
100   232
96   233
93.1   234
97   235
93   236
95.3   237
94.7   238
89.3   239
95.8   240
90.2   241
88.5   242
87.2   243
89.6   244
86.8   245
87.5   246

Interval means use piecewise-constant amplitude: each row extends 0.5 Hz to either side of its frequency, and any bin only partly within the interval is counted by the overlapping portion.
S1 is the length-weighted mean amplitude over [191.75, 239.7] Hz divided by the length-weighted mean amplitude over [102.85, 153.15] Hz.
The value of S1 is 1.32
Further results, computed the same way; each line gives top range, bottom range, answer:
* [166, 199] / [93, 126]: 1.26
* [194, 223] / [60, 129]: 1.24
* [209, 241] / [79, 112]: 1.31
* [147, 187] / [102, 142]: 1.17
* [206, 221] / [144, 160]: 1.27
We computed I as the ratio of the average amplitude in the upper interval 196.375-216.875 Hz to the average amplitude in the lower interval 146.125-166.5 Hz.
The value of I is 1.20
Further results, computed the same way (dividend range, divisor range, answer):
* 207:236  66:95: 1.17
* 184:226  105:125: 1.37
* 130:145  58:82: 0.85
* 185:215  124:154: 1.23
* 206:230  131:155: 1.30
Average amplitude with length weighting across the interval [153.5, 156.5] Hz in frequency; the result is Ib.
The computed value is 79.5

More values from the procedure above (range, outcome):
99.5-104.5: 72.7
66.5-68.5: 90.5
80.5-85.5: 93.5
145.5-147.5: 77.7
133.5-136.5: 77.2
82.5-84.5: 93.5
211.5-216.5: 102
